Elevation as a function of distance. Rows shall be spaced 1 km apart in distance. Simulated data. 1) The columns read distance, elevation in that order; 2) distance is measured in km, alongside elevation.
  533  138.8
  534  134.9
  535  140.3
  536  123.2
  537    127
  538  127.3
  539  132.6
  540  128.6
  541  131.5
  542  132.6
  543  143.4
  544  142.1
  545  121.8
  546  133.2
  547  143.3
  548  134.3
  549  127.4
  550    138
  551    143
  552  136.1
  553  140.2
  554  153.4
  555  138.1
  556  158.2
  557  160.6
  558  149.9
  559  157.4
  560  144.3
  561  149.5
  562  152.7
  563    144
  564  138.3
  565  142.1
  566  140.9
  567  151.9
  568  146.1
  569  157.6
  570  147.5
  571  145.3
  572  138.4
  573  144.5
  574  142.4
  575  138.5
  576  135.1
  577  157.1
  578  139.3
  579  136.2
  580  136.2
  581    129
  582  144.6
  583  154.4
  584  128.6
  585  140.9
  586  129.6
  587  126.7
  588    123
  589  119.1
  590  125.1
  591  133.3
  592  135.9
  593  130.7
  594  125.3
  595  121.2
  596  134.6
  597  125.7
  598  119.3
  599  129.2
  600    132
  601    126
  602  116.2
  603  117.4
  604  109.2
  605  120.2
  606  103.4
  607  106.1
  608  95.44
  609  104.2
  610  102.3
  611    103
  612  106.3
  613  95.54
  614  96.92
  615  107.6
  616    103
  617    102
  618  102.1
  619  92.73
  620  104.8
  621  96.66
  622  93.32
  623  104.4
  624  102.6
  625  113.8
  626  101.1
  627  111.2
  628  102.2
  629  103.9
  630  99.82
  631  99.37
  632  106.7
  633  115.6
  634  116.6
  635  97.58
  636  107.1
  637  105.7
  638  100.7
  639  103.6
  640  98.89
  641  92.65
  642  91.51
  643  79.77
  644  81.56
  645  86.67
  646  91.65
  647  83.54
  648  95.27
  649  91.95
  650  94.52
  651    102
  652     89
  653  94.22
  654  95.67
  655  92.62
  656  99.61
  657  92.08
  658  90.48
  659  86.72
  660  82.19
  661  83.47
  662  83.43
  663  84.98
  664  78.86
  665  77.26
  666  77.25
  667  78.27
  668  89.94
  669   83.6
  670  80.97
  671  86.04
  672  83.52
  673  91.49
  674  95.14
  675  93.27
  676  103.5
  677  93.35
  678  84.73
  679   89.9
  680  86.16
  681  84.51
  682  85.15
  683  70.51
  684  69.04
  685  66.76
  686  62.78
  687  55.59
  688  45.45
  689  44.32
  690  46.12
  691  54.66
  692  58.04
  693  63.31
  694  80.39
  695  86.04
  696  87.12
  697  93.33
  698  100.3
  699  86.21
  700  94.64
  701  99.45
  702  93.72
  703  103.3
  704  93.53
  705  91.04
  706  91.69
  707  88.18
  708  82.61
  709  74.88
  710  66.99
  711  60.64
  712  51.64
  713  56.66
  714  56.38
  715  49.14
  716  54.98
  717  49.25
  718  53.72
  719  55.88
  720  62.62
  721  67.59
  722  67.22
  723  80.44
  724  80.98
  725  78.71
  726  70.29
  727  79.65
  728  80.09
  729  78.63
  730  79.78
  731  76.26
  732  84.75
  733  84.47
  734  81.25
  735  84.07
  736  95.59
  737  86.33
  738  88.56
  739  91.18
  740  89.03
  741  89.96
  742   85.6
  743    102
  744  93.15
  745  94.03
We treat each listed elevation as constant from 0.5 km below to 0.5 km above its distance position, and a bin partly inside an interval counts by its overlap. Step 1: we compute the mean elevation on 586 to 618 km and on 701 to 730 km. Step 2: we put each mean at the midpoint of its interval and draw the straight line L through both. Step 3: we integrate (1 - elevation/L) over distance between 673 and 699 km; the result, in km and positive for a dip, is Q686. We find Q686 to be 2.4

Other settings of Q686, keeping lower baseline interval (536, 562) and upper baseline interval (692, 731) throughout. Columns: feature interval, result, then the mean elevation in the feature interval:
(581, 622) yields 0.79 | 117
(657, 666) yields 1.13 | 83.6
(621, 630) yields 0.51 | 103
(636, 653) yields 1.44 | 93.5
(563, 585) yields -2.15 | 143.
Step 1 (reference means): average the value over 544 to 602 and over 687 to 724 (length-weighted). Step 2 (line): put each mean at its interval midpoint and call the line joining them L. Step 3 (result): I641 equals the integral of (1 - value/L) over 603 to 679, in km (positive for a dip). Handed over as 5.7 km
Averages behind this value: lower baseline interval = 138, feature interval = 96.1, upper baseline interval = 71.9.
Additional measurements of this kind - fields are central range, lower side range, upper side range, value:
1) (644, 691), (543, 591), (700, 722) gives 5.22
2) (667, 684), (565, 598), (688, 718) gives 0.21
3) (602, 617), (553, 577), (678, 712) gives 2.17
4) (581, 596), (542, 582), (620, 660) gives -0.45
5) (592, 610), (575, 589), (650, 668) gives 0.86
